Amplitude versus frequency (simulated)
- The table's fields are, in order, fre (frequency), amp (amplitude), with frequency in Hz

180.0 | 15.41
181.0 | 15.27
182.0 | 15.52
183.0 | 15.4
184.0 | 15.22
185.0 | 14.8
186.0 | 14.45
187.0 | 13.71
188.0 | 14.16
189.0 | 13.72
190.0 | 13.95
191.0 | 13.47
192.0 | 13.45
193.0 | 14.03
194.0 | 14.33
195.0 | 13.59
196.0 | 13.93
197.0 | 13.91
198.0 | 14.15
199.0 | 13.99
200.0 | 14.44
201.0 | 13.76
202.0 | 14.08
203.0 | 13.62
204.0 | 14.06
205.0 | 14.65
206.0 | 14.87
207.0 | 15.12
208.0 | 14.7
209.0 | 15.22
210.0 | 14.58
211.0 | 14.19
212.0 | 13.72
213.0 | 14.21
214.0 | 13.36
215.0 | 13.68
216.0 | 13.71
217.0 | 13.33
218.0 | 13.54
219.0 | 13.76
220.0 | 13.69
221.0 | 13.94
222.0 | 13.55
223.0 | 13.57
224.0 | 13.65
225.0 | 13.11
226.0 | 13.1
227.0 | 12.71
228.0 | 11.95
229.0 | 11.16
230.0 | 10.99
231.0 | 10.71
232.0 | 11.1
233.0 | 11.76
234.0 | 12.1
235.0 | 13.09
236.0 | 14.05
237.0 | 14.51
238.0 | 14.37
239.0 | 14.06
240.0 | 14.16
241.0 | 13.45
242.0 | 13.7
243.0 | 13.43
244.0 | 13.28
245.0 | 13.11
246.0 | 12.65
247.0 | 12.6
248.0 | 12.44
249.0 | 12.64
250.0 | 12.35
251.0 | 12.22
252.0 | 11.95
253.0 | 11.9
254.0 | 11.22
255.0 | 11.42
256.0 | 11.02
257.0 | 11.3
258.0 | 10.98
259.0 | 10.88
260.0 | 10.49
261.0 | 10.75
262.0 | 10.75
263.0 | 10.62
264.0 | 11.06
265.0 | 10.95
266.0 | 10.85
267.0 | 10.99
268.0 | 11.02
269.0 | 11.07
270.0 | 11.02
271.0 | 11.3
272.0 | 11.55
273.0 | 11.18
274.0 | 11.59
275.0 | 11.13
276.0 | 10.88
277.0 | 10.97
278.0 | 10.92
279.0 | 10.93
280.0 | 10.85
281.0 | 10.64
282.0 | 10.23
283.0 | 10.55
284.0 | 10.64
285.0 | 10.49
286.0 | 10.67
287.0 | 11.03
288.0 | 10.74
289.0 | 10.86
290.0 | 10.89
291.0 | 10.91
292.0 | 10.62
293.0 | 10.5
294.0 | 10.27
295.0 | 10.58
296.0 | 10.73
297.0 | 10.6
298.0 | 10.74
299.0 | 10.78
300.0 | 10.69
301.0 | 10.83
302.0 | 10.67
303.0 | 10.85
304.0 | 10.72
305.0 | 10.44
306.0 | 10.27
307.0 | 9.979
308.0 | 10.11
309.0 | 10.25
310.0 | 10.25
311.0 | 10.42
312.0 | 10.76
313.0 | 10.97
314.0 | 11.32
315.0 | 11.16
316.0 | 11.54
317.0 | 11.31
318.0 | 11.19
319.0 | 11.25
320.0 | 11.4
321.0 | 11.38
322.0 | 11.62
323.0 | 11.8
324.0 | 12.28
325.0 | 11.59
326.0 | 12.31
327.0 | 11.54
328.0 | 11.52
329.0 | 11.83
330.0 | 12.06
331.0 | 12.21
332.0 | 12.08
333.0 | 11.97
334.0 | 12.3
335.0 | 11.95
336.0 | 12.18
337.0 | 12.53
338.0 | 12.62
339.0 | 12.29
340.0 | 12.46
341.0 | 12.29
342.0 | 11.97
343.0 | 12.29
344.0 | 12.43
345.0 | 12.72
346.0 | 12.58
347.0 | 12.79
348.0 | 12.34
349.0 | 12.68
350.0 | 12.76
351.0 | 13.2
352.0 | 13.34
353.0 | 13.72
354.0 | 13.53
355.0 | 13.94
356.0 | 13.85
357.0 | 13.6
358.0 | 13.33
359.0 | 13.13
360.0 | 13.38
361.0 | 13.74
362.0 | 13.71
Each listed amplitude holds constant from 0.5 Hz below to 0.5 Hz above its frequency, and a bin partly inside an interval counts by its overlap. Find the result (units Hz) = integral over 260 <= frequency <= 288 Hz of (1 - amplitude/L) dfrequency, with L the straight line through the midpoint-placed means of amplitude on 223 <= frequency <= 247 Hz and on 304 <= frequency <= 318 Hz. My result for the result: 2.0 Hz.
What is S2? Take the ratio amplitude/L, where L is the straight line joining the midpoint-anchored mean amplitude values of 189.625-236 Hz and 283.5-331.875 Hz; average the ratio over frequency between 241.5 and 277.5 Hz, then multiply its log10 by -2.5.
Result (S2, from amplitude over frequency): 0.06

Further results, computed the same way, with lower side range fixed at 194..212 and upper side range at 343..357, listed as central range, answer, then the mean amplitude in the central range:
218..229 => 0.07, 13.2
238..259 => 0.12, 12.5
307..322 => 0.22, 10.9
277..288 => 0.26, 10.7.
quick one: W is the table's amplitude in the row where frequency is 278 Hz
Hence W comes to 10.92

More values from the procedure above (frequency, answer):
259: 10.88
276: 10.88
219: 13.76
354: 13.53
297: 10.6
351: 13.2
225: 13.11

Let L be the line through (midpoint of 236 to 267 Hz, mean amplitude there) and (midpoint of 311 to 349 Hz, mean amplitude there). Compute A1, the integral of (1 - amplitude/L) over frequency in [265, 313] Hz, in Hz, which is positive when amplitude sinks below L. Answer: 5.2 Hz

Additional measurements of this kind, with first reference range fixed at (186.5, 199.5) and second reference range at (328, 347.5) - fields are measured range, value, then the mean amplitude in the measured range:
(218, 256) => 1.73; 12.8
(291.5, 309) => 2.96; 10.5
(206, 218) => -0.44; 14.2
